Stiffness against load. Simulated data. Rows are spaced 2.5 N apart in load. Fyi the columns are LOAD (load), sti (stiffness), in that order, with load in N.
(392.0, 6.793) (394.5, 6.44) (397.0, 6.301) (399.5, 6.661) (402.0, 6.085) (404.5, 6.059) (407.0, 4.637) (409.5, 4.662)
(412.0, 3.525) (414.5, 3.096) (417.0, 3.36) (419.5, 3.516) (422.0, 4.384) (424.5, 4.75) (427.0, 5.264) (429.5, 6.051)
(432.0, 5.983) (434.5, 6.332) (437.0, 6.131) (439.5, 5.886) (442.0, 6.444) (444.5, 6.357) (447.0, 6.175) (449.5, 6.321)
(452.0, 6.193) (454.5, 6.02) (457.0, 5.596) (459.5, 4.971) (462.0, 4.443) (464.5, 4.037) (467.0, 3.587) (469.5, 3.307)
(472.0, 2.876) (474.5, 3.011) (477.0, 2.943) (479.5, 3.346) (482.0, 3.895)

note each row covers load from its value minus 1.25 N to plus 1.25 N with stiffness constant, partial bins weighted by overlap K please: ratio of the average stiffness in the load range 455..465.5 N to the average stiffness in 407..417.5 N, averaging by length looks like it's 1.28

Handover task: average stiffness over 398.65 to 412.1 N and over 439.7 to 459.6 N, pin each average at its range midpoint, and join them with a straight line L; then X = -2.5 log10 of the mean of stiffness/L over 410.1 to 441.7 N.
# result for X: 0.17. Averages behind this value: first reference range 5.38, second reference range 6.06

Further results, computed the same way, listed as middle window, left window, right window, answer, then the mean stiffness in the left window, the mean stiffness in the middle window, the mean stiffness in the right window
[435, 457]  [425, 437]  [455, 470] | -0.189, 5.86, 6.16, 4.46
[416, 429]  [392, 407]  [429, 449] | 0.377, 6.21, 4.38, 6.18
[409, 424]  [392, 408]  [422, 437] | 0.475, 6.11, 3.76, 5.61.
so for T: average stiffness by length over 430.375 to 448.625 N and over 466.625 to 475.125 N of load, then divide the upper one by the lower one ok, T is 0.5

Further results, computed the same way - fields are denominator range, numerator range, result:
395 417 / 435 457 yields 1.21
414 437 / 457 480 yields 0.76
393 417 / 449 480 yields 0.84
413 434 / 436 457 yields 1.34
